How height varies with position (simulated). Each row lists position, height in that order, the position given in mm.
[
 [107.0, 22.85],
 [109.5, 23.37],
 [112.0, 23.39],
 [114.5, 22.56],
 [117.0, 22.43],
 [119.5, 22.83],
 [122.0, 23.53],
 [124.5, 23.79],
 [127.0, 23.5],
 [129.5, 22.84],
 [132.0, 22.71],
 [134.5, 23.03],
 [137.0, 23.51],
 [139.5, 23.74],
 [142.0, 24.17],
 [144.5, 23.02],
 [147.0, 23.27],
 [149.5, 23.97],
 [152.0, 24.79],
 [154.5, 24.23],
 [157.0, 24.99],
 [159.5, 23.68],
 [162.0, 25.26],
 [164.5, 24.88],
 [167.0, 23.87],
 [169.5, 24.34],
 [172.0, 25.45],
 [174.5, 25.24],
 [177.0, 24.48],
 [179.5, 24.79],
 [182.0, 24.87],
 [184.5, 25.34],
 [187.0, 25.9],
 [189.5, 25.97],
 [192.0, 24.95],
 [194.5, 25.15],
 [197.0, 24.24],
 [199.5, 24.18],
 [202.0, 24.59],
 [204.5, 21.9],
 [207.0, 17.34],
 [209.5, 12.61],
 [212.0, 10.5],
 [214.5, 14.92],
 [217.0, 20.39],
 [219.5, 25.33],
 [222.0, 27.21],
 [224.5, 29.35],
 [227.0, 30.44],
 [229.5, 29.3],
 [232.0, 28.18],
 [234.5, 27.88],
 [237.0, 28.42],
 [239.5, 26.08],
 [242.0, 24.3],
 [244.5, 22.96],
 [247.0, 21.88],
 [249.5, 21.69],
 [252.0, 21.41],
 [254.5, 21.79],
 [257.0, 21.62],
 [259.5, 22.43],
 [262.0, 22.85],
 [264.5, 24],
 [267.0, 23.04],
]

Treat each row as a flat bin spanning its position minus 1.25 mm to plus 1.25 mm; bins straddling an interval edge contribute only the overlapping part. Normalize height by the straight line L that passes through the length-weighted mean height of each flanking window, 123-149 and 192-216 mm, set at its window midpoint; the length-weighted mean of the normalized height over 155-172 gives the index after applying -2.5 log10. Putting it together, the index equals -0.12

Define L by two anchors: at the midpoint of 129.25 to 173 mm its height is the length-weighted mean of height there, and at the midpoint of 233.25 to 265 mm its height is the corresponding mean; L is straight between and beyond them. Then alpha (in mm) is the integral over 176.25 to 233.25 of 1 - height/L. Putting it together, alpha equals 0.6 mm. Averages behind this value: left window 24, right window 23.6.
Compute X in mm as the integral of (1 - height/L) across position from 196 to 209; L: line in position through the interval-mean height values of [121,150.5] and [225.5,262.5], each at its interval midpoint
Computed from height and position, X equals 1.3 mm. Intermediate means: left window 23.4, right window 24.8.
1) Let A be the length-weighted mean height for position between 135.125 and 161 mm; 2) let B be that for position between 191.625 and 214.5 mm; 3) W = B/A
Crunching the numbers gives 0.84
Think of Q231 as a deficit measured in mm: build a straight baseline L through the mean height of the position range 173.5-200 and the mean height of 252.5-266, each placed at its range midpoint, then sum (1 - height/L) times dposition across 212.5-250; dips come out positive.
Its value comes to -2.5 mm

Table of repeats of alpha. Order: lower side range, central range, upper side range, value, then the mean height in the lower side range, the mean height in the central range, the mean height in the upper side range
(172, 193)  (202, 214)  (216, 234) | 4.51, 25.2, 16.5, 27.3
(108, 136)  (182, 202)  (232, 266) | -1.34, 23.1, 25.1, 23.8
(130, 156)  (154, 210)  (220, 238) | 3.91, 23.6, 24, 28.5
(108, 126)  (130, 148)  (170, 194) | 0.38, 23.1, 23.3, 25.2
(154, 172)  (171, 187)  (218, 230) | 0.24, 24.5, 25.1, 28.1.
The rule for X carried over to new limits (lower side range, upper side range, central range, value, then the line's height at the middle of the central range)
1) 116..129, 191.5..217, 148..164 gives -1.9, 21.9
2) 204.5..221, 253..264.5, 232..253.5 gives -4.2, 20.6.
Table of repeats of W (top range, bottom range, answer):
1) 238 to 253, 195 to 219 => 1.20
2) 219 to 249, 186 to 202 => 1.07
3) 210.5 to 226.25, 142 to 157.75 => 0.89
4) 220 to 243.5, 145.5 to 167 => 1.14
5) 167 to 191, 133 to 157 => 1.05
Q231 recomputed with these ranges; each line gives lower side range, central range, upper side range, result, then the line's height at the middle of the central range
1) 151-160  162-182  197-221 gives -1.62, 22.9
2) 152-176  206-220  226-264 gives 4.71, 24.7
